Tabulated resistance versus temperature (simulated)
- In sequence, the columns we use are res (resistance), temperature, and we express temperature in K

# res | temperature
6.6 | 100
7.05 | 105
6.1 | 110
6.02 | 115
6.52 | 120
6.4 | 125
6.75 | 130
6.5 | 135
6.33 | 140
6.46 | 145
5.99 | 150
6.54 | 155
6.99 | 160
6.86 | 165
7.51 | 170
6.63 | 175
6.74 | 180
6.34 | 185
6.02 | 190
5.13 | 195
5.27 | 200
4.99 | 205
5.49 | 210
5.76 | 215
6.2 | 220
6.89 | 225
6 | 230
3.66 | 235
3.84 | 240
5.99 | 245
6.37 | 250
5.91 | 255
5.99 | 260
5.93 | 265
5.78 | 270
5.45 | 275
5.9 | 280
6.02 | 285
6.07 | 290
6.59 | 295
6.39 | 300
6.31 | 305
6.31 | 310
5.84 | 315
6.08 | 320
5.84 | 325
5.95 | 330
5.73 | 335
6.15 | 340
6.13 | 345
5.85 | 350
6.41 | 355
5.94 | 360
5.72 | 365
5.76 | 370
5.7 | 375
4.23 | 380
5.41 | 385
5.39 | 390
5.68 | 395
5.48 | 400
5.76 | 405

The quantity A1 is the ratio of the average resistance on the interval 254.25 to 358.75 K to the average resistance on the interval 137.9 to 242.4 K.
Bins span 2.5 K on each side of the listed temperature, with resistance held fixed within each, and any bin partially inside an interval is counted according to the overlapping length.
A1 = 1.01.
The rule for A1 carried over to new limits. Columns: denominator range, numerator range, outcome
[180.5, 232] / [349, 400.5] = 0.96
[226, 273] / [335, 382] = 1.04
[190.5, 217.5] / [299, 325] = 1.14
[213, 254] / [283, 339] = 1.09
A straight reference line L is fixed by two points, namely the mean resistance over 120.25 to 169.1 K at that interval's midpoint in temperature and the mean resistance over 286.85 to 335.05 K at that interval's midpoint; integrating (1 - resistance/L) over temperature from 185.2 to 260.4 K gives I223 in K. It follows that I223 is 9.2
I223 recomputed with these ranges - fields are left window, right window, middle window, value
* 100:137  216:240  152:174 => -3.07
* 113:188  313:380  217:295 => 5.41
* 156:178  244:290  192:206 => 3.07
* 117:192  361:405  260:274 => 0.44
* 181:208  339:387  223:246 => 1.82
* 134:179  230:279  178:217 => 2.93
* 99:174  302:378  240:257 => 1.30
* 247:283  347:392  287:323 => -2.64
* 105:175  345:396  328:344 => -0.53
